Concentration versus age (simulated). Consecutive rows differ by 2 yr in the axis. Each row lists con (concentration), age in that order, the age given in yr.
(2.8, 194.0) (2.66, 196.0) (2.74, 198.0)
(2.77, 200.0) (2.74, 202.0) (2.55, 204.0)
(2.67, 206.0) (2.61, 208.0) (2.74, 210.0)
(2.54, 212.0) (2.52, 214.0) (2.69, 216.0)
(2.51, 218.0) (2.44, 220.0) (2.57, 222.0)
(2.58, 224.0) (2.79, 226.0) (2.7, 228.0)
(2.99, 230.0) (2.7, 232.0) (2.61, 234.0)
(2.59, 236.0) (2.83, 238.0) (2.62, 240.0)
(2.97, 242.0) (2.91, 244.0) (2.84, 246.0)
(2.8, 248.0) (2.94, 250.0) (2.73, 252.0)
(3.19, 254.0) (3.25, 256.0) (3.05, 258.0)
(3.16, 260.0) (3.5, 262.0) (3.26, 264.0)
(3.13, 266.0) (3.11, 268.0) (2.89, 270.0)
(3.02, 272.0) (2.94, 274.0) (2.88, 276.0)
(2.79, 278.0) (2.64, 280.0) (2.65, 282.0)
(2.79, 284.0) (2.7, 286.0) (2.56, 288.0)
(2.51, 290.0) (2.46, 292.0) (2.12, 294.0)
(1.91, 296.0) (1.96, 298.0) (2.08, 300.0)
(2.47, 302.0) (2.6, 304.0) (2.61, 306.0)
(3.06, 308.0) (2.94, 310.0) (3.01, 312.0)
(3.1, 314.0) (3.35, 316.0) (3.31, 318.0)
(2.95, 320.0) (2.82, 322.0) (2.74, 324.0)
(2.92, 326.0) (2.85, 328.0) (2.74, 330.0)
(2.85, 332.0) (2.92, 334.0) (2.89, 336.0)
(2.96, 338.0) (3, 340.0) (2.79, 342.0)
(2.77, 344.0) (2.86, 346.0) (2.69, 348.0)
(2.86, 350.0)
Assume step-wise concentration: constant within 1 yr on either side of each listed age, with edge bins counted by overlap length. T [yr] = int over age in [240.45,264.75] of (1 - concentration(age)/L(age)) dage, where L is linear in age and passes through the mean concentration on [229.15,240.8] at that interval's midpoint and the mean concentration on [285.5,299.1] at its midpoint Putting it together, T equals -4.2 yr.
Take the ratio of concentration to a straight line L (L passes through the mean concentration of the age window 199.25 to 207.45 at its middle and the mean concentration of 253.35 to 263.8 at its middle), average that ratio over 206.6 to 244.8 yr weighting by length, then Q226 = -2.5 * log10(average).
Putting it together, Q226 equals 0.087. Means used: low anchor 2.68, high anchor 3.23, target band 2.68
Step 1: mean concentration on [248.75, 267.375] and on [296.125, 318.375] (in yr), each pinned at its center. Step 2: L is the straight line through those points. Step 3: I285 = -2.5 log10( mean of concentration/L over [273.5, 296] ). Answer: 0.123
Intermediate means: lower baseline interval 3.13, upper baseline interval 2.72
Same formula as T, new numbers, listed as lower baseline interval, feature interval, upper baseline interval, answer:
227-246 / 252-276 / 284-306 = -4.9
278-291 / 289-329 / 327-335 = 1.0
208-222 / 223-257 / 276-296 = -3.4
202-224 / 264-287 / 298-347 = -1.3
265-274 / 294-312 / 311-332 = 3.2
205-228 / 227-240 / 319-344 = -0.4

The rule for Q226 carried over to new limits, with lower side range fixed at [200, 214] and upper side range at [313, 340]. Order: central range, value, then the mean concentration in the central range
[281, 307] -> 0.19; 2.42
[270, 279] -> -0.03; 2.91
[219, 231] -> 0.00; 2.68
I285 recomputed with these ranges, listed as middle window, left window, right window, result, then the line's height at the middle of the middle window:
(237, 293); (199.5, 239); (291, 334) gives -0.08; 2.68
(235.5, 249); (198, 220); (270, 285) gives -0.03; 2.72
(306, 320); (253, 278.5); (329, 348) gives -0.05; 2.94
